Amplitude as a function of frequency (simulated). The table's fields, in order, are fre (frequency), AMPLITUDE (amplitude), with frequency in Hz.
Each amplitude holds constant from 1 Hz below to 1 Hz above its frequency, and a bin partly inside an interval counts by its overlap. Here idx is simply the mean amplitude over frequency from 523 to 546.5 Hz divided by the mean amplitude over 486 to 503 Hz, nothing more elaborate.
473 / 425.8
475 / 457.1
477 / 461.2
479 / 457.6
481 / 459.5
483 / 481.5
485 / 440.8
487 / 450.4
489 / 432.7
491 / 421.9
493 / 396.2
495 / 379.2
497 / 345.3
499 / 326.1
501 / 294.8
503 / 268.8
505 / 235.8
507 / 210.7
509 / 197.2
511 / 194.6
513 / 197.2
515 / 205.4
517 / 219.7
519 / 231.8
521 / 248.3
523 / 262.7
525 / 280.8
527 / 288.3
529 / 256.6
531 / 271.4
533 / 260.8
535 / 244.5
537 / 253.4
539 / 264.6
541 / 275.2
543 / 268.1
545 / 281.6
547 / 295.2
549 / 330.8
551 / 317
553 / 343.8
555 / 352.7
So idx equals 0.7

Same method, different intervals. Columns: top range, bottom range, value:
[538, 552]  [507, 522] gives 1.36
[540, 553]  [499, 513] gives 1.26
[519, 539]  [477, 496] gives 0.60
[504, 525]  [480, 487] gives 0.49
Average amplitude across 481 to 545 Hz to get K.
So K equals 296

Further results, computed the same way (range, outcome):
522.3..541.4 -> 266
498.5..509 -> 258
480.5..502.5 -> 398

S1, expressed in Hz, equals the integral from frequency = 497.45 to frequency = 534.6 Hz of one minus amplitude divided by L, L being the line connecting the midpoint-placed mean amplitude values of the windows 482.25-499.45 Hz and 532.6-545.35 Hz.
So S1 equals 9.1 Hz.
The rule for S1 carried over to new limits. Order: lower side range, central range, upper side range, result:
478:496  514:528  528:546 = 3.03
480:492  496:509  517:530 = 3.29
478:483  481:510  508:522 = 0.65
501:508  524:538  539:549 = 0.31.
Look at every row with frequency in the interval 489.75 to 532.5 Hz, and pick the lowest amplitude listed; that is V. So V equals 194.6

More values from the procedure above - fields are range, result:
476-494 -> 396.2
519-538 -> 231.8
